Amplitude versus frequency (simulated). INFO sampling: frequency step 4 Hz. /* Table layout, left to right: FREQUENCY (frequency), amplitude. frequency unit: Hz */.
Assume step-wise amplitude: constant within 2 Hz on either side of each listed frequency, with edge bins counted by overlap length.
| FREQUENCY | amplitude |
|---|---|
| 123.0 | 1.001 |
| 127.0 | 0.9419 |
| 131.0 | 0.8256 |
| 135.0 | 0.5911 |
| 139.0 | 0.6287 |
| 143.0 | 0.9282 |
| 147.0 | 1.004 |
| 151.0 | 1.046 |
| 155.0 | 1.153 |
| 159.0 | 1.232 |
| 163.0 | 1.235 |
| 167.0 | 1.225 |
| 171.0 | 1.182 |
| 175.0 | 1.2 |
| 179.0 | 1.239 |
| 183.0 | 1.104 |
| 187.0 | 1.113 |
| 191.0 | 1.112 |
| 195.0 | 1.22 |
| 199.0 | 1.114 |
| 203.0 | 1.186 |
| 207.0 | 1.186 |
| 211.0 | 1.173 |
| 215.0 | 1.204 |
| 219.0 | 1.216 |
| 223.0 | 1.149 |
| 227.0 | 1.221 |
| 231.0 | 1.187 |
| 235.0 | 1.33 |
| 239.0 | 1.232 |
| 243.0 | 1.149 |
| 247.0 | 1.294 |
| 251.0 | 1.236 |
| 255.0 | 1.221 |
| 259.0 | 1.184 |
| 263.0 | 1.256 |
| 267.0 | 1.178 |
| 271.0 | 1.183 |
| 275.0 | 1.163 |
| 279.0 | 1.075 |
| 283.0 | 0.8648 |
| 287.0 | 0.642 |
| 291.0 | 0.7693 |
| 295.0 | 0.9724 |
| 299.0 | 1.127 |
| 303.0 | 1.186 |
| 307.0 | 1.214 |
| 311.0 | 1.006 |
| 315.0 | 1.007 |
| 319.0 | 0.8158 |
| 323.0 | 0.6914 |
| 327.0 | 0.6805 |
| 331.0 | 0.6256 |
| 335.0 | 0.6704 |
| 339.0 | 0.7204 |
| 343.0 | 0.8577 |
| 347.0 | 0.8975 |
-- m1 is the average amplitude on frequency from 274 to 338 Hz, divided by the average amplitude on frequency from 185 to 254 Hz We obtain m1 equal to 0.75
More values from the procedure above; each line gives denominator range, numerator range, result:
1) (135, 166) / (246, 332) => 1.01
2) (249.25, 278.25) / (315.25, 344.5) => 0.62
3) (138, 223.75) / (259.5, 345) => 0.83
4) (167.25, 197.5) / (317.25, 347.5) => 0.63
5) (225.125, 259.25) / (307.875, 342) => 0.65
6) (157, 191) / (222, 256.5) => 1.03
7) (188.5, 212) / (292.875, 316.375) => 0.93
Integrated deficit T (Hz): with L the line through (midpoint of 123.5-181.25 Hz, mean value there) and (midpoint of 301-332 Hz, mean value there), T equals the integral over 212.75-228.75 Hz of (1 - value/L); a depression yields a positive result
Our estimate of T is -3.5 Hz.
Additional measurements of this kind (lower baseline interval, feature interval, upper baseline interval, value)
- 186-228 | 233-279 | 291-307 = -4.0 Hz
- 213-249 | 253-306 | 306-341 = -3.1 Hz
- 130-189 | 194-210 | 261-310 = -1.9 Hz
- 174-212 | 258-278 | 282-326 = -3.6 Hz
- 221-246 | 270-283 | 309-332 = -1.0 Hz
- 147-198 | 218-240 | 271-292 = -3.7 Hz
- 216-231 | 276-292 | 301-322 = 3.3 Hz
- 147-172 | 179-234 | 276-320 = -3.6 Hz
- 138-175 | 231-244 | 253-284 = -1.2 Hz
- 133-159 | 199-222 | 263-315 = -5.0 Hz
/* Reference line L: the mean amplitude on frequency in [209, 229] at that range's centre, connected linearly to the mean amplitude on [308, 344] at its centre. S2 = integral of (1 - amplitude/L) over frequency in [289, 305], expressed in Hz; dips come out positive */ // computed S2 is -2.0 Hz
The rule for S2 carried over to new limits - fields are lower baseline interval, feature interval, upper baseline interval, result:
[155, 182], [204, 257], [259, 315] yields -4.14 Hz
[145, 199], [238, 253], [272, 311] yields -2.30 Hz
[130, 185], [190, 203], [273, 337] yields -1.90 Hz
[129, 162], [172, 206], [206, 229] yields -2.29 Hz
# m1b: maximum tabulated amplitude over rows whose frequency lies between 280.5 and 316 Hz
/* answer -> 1.214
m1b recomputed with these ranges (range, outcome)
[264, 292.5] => 1.183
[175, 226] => 1.239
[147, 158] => 1.153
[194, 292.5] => 1.33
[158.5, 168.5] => 1.235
